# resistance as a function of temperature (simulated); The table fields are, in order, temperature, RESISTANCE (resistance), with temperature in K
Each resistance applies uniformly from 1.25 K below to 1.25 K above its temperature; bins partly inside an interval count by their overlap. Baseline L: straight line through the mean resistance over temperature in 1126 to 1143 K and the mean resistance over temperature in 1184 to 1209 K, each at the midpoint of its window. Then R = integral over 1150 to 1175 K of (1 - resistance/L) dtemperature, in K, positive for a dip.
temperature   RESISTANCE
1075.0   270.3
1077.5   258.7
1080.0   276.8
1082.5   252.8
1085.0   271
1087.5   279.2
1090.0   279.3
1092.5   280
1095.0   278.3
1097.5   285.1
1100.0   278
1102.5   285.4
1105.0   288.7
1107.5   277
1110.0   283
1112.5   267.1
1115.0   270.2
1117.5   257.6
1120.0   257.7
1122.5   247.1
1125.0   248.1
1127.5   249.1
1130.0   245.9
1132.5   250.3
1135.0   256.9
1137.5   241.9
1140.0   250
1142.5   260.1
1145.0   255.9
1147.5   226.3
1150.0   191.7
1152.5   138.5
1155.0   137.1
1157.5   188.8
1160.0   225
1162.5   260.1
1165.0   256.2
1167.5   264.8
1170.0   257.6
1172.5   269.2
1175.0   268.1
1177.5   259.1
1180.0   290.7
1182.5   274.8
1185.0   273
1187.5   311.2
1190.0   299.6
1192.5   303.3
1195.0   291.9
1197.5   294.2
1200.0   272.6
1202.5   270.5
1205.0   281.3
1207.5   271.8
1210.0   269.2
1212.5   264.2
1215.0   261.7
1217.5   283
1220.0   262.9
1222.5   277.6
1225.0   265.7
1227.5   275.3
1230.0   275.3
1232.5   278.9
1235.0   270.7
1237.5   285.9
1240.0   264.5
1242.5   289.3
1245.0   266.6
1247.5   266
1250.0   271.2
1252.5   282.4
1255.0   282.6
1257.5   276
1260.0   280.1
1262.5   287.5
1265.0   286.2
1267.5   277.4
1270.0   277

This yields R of 4.2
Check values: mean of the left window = 250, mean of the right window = 287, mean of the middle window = 223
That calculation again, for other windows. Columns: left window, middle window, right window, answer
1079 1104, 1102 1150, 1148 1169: -2.9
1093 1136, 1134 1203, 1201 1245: 4.3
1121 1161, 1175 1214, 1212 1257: -4.3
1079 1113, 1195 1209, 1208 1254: -0.3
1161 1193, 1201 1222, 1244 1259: 0.3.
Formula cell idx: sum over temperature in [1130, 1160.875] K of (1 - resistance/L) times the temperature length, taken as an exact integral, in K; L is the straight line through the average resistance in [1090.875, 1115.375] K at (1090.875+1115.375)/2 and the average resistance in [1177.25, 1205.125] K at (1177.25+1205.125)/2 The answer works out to 6.9 K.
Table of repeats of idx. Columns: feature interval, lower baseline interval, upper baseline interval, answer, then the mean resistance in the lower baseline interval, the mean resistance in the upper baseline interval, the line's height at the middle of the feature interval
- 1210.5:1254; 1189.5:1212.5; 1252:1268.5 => 1.4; 282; 282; 282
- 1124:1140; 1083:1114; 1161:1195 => 1.7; 279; 276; 278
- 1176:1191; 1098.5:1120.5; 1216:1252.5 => -0.5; 275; 274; 274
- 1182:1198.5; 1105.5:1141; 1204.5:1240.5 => -1.6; 258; 273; 268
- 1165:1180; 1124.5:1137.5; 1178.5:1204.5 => 0.6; 249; 288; 276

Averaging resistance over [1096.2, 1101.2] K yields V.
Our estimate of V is 282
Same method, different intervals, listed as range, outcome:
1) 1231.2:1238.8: 278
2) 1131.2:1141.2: 250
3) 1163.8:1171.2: 260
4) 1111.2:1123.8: 260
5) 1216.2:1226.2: 272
